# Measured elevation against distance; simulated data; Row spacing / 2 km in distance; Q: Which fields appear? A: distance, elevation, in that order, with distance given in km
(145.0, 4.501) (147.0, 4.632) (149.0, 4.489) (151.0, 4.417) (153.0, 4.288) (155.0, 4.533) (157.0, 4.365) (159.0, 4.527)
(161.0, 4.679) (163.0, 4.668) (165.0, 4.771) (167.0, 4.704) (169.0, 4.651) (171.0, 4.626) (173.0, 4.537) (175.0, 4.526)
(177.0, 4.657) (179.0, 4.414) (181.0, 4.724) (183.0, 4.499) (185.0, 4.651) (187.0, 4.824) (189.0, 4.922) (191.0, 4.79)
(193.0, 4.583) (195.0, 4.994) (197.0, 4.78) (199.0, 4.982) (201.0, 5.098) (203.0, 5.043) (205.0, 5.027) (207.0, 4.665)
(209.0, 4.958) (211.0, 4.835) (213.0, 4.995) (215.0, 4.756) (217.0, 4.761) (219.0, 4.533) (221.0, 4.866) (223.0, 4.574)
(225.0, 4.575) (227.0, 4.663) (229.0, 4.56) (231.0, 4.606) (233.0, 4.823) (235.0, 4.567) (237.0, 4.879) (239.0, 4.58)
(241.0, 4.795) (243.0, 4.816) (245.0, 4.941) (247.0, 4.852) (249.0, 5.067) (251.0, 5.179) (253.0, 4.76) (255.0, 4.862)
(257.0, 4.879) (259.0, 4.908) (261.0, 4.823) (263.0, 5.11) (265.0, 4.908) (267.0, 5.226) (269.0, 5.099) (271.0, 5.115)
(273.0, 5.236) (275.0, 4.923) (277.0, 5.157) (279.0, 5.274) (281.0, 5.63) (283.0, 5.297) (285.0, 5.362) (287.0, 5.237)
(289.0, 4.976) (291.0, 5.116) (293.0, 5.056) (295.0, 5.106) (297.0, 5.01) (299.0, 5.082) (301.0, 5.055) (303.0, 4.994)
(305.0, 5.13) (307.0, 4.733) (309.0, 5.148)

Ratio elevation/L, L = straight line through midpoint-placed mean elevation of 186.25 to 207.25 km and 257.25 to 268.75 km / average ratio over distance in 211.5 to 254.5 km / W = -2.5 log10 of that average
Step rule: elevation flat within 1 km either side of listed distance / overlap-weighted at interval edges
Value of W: 0.04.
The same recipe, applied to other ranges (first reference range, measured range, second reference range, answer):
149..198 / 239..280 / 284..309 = -0.01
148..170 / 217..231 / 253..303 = 0.05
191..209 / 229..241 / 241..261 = 0.05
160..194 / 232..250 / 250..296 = 0.03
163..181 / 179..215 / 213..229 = -0.04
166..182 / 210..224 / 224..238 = -0.02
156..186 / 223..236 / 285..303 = 0.05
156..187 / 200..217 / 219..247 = -0.06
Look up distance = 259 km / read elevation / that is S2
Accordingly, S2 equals 4.908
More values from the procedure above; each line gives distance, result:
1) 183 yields 4.499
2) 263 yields 5.11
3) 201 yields 5.098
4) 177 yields 4.657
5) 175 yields 4.526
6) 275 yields 4.923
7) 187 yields 4.824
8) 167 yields 4.704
